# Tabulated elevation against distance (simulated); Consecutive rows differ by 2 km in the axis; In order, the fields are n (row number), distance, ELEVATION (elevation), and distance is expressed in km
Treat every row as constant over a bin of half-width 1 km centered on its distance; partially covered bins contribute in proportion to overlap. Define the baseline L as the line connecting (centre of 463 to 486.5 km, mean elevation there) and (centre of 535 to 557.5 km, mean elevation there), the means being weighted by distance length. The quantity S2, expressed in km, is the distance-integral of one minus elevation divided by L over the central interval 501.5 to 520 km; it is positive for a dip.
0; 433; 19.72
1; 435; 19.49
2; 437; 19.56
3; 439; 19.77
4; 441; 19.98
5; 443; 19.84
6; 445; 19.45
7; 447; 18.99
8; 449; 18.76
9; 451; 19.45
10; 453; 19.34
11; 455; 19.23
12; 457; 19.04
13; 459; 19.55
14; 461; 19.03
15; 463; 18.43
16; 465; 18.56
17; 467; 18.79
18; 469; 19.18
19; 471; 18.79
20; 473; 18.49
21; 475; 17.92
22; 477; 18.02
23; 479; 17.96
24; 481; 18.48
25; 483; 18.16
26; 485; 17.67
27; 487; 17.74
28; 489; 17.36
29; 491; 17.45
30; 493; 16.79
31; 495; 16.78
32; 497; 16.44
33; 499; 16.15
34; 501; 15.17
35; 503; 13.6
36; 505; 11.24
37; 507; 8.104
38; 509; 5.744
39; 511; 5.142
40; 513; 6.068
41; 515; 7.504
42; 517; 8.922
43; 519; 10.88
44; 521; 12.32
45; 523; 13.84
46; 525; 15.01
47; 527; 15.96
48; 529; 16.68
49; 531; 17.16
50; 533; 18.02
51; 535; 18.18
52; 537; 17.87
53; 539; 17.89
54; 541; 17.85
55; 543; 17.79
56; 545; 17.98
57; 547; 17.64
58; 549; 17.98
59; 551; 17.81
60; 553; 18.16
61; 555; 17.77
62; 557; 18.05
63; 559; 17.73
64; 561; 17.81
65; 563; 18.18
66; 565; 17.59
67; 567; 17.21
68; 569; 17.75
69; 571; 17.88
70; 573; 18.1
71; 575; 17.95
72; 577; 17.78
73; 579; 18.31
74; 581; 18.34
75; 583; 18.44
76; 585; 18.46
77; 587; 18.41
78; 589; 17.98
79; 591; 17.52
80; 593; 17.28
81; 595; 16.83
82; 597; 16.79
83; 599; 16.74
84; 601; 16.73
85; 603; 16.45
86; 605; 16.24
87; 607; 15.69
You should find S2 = 9.6 km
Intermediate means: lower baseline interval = 18.4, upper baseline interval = 17.9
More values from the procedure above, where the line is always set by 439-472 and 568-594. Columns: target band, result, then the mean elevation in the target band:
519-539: 2.8 km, 15.9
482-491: 0.6 km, 17.7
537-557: 0.5 km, 17.9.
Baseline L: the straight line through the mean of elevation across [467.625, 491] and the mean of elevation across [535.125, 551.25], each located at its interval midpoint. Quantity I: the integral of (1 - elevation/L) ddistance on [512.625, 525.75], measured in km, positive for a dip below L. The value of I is 5.2 km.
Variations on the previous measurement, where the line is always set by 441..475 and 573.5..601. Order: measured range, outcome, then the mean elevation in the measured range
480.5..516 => 9.69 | 13.6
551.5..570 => 0.20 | 17.8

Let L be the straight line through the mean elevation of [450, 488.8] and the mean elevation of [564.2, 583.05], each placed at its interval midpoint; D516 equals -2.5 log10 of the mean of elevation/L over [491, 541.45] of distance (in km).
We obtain 0.32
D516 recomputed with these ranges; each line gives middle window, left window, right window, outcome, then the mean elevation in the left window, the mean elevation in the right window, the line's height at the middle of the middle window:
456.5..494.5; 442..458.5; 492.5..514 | -0.169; 19.3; 11.8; 15.7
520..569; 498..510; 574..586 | -0.139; 11.7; 18.2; 15.2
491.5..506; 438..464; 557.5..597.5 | 0.225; 19.3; 17.8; 18.7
